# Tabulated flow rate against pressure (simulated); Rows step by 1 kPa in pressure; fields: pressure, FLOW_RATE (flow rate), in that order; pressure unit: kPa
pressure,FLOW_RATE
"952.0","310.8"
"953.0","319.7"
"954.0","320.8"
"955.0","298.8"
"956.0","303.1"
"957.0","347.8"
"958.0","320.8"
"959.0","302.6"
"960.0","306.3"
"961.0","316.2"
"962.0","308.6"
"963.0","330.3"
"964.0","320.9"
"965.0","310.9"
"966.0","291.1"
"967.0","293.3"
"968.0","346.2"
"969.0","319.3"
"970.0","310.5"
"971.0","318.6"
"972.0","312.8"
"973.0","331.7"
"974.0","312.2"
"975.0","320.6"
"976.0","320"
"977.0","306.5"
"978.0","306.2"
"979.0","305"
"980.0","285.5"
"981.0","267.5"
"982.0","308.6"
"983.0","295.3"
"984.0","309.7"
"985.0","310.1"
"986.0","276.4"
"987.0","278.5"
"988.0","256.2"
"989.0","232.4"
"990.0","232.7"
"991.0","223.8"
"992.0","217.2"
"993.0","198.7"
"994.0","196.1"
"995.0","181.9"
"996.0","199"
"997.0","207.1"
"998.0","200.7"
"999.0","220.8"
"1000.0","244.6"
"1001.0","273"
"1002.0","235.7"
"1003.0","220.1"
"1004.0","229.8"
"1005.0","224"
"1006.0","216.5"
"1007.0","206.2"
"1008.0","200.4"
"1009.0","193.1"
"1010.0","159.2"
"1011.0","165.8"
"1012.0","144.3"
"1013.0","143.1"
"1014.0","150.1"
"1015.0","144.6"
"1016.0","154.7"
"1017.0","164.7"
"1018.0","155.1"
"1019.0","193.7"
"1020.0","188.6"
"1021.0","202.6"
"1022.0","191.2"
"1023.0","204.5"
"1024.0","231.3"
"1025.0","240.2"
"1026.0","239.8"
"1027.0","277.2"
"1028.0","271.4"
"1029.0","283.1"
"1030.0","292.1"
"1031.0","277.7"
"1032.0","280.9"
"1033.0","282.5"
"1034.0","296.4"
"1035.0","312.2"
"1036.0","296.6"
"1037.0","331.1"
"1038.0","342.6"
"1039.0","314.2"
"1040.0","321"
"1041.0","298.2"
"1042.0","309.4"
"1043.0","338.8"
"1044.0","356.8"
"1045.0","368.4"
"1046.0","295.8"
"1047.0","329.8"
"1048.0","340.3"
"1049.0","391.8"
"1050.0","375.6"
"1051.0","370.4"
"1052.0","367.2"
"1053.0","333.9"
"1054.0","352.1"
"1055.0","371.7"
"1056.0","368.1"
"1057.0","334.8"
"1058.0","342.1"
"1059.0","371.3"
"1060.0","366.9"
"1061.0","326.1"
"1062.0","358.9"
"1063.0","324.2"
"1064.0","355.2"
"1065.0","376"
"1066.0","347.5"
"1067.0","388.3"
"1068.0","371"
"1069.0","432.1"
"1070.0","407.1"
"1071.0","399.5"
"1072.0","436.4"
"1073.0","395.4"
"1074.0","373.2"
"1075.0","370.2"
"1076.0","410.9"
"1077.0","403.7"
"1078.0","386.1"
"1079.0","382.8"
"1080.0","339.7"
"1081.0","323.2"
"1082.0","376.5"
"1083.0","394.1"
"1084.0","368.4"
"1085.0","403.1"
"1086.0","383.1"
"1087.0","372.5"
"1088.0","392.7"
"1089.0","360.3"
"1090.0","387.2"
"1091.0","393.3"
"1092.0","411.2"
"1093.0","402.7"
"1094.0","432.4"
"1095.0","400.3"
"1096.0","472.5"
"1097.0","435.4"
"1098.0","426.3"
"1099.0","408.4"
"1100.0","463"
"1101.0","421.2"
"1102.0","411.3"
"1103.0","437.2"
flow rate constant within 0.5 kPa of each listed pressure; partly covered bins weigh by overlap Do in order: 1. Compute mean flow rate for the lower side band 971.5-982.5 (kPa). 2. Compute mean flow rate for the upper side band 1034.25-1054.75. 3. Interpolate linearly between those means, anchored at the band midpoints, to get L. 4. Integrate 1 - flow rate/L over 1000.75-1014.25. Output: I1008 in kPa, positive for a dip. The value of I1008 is 5.2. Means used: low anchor 307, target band 197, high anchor 337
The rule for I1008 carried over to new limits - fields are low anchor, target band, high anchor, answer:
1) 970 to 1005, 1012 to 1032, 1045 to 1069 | 6.44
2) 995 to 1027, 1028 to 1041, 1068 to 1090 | -1.84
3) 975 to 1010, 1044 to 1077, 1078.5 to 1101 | -1.47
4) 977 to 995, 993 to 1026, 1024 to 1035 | 8.83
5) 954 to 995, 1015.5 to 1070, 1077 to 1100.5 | 7.40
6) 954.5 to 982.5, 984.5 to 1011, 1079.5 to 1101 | 8.66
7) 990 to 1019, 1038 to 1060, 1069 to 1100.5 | -2.72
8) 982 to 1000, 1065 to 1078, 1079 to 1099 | -0.98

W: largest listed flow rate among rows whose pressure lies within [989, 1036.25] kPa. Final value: 312.2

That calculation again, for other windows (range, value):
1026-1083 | 436.4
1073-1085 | 410.9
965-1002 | 346.2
